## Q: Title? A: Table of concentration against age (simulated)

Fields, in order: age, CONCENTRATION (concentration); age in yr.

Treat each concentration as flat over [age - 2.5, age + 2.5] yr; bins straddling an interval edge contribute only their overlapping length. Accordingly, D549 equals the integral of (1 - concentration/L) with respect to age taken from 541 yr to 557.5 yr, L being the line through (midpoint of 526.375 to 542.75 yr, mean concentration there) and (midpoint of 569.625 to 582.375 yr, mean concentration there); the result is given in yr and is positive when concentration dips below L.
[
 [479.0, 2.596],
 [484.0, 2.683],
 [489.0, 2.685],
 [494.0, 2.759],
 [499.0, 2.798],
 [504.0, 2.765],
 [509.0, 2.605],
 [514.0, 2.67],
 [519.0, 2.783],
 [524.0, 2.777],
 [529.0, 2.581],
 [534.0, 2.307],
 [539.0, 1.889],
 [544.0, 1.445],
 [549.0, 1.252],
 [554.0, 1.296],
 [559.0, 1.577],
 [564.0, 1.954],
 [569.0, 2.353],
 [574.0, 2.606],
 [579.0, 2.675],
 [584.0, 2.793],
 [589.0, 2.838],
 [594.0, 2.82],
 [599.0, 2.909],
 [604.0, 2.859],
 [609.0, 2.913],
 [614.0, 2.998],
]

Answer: 6.9 yr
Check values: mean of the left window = 2.2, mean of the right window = 2.61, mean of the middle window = 1.36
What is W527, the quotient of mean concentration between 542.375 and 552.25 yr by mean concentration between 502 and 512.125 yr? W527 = 0.50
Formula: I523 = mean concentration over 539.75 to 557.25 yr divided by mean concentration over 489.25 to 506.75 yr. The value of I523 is 0.5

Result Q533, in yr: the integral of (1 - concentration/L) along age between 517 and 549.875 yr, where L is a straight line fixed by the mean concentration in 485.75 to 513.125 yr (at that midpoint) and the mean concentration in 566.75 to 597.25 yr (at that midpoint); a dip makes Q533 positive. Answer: 6.4 yr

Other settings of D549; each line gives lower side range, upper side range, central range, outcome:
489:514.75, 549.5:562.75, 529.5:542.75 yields -1.2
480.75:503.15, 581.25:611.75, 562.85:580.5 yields 2.6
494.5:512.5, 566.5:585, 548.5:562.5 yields 6.4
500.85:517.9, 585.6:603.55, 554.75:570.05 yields 5.2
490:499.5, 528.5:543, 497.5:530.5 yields -3.4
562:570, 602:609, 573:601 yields -2.9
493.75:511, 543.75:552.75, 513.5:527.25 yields -3.6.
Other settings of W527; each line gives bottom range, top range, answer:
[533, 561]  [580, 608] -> 1.78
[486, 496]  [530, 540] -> 0.81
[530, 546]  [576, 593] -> 1.41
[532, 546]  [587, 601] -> 1.52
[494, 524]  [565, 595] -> 0.97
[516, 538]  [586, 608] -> 1.12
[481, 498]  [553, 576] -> 0.73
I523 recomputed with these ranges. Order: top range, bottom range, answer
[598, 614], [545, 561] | 2.11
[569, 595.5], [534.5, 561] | 1.74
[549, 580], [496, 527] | 0.73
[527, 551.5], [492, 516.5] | 0.69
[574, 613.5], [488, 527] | 1.03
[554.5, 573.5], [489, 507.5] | 0.71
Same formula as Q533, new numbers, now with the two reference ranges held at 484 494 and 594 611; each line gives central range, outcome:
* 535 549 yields 5.65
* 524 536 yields 1.08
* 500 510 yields 0.05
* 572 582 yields 0.68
